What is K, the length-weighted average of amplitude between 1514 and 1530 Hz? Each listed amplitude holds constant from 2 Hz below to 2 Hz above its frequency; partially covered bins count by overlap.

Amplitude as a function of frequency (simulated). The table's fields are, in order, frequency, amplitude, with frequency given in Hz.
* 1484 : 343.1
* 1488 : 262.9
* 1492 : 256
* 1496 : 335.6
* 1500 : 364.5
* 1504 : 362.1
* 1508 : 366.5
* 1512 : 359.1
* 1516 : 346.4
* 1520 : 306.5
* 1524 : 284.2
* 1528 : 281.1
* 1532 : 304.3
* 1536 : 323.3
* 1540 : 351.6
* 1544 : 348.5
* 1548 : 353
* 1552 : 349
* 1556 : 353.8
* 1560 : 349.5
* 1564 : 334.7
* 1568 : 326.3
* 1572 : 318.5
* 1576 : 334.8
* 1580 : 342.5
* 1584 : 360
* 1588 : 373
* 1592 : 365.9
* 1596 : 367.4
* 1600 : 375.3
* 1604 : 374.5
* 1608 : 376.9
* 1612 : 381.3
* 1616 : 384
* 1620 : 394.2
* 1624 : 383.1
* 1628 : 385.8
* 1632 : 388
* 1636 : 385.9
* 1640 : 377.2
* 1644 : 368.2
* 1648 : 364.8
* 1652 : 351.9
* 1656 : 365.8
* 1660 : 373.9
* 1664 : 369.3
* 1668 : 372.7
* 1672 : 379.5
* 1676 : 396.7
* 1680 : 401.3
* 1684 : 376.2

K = 305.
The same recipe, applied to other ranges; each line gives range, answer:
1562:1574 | 326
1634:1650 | 374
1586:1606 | 371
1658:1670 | 372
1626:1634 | 387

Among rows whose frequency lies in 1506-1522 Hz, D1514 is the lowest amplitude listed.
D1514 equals 306.5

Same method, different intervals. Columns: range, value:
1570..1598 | 318.5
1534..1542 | 323.3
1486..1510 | 256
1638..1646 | 368.2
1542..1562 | 348.5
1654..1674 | 365.8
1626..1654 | 351.9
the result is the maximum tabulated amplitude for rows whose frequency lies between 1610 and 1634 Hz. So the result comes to 394.2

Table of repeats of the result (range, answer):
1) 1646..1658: 365.8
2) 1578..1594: 373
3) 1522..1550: 353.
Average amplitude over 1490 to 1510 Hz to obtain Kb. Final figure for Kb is 337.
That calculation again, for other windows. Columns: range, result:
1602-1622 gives 382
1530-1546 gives 332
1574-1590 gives 353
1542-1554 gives 350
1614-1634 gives 387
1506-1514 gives 363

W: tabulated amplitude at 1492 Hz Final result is 256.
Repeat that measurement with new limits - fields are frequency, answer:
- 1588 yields 373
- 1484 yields 343.1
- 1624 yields 383.1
